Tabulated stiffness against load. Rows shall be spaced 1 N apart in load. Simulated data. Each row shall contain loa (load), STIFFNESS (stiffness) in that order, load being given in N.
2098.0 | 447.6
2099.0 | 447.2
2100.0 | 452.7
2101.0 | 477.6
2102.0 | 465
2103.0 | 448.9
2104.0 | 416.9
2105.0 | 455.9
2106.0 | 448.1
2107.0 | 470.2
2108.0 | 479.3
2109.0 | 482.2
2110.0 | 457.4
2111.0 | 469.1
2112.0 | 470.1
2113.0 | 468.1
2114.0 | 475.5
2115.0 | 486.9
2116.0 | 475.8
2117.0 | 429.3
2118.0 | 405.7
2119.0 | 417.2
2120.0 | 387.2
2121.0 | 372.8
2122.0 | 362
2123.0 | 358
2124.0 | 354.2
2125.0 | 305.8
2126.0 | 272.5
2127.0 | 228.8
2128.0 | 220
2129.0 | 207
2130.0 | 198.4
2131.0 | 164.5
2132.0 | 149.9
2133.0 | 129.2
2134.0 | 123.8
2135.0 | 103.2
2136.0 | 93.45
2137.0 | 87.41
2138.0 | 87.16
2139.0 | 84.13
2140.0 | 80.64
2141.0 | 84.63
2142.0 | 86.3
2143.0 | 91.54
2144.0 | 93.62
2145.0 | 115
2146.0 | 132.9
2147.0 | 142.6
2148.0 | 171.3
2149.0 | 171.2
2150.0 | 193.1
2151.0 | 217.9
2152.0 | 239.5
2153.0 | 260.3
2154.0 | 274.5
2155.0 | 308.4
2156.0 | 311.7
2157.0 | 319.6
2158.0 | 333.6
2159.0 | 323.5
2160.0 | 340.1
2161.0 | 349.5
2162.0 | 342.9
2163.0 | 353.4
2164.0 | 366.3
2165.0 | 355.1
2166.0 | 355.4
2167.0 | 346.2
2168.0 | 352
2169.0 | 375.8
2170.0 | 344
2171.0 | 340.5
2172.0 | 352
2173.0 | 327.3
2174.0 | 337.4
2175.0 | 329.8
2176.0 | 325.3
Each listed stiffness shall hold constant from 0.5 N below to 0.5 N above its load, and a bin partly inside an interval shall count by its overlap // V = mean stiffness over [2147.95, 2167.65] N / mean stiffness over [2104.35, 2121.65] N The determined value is 0.67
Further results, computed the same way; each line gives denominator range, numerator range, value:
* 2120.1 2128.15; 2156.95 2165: 1.08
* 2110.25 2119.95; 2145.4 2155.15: 0.46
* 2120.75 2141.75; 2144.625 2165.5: 1.41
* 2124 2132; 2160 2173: 1.52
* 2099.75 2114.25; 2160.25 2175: 0.75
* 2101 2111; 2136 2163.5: 0.45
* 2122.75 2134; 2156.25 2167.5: 1.51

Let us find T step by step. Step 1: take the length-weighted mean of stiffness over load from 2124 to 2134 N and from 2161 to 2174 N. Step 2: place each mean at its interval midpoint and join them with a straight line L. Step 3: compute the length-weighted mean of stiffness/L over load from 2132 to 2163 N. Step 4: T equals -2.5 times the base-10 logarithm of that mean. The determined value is 0.449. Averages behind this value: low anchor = 212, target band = 192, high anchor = 350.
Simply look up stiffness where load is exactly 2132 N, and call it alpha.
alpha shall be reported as 149.9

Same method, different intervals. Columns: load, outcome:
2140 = 80.64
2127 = 228.8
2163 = 353.4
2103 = 448.9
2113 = 468.1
